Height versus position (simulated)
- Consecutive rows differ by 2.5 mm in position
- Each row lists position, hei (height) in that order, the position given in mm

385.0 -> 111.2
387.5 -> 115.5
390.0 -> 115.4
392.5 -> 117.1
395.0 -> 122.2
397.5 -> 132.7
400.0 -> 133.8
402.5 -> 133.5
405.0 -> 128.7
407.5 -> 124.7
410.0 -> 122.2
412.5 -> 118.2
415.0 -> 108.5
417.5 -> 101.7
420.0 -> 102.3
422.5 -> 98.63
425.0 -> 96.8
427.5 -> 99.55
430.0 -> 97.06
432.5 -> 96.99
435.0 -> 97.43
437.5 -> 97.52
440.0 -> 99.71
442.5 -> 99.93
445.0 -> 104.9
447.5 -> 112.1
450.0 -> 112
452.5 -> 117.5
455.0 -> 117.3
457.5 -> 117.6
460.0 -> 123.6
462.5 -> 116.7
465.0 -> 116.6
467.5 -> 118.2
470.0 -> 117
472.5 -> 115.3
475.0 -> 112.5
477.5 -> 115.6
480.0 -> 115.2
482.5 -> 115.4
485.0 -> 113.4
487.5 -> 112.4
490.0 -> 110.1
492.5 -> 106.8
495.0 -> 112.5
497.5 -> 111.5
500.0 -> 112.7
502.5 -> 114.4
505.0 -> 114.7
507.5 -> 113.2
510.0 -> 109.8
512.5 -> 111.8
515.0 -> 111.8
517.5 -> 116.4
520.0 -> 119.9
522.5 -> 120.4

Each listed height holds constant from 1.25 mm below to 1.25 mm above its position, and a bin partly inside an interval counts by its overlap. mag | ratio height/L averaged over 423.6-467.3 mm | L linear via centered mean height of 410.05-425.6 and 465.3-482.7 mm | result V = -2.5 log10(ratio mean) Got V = 0.03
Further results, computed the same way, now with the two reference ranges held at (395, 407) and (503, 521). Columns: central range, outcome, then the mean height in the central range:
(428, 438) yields 0.28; 97.4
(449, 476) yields 0.04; 117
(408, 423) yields 0.17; 110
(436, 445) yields 0.24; 99.8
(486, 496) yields 0.06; 110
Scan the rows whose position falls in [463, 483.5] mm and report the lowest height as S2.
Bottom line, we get 112.5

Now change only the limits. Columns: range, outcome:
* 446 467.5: 112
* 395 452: 96.8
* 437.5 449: 97.52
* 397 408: 124.7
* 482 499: 106.8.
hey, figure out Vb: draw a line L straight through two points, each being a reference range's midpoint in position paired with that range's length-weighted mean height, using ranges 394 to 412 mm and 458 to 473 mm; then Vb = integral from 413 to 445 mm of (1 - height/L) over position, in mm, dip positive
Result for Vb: 6.1 mm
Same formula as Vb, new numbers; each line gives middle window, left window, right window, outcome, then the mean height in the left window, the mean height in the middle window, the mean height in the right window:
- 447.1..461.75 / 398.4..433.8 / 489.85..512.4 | -0.7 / 112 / 117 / 112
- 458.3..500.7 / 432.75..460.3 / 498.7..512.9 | -1.5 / 108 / 114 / 113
